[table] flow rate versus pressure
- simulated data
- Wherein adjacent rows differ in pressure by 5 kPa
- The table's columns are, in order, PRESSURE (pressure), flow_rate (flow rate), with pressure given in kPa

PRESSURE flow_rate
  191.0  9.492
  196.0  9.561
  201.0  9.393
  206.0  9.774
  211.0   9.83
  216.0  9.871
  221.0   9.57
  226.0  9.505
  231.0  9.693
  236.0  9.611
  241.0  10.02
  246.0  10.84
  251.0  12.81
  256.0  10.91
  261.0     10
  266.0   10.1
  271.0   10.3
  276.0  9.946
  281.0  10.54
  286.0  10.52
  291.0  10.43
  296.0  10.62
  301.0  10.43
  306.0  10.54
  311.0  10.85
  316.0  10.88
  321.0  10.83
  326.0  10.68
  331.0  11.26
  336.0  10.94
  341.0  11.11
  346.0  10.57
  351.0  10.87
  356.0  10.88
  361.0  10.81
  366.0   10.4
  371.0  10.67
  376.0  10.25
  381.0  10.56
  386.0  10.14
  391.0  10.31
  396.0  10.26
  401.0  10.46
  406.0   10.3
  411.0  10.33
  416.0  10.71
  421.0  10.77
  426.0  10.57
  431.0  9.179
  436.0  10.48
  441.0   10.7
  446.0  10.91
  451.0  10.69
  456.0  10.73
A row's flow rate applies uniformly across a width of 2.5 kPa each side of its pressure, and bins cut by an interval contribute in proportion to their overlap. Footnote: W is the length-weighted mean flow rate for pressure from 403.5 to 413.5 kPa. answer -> 10.3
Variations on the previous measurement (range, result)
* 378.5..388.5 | 10.3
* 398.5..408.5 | 10.4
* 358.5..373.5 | 10.6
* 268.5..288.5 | 10.3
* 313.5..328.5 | 10.8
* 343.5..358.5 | 10.8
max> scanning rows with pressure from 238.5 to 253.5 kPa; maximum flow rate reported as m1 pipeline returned 12.81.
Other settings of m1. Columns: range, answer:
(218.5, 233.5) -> 9.693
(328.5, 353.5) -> 11.26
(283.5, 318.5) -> 10.88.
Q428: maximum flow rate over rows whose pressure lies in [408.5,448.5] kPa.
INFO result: 10.91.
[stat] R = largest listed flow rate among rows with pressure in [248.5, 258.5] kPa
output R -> 12.81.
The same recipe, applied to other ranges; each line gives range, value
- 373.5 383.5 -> 10.56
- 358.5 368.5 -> 10.81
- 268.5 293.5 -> 10.54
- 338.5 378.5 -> 11.11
